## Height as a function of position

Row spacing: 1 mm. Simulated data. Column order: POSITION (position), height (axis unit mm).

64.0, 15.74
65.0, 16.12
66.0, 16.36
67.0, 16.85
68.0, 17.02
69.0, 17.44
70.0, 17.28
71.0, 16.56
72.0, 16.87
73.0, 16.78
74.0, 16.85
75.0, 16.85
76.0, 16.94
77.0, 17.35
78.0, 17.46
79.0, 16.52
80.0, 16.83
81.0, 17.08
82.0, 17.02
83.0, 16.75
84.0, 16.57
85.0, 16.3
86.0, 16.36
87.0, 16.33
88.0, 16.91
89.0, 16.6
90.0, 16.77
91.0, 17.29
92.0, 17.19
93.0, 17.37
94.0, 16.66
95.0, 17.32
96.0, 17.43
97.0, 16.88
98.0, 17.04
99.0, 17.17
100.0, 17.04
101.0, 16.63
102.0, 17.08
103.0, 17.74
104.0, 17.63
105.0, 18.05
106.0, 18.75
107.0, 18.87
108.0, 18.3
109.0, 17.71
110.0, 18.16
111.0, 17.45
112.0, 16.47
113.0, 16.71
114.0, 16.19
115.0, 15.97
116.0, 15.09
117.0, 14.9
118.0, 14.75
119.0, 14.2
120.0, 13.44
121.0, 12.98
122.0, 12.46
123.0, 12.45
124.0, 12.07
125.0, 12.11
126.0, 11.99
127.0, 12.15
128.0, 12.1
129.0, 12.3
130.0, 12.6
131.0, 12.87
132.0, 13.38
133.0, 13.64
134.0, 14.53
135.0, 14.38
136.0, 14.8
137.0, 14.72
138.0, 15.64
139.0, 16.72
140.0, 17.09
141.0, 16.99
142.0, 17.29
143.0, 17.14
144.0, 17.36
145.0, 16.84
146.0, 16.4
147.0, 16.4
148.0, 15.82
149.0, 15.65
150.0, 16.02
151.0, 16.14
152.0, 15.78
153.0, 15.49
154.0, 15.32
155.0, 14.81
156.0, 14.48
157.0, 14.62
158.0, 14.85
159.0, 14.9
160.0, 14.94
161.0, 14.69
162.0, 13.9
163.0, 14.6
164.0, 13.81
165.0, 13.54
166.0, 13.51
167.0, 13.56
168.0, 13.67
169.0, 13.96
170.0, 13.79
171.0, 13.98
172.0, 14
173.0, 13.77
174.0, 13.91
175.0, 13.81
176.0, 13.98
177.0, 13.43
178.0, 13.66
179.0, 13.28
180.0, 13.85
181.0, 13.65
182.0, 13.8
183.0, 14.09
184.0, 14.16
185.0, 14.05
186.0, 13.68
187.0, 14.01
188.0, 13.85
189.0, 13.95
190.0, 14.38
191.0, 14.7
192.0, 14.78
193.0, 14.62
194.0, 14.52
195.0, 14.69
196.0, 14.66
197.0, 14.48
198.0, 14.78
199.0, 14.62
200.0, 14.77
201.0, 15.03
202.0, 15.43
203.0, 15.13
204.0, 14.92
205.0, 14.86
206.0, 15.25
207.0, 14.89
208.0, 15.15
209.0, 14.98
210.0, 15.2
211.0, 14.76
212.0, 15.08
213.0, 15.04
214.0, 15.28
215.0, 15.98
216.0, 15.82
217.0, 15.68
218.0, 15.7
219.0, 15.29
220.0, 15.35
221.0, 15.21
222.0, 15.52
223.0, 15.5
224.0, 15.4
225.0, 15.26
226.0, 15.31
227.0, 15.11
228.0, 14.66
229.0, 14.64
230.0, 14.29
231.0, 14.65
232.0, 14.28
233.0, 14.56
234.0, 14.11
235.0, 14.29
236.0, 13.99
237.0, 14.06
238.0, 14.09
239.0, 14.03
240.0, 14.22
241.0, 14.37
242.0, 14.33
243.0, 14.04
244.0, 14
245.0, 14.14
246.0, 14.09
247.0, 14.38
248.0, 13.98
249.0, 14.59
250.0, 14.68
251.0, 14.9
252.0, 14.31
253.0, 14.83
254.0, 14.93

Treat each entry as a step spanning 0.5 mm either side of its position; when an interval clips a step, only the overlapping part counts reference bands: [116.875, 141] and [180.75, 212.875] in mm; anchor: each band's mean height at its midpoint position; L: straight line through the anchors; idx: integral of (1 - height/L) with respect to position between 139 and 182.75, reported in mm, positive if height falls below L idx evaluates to -2.3 mm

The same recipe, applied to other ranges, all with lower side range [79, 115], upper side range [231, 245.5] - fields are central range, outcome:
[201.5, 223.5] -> -0.81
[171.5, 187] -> 1.62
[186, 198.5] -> 0.60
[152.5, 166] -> 1.08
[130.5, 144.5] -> 0.70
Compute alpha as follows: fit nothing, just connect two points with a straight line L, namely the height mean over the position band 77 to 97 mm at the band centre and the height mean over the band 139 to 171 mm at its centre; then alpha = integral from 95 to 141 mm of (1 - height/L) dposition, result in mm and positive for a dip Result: 2.2 mm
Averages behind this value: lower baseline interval 16.9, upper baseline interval 15.3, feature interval 15.4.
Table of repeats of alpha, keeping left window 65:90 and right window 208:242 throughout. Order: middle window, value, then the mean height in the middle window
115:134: 3.53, 13.2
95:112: -1.14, 17.6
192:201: 0.35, 14.7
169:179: 1.13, 13.8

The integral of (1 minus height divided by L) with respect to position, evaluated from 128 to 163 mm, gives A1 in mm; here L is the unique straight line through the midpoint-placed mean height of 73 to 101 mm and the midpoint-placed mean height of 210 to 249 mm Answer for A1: 1.8 mm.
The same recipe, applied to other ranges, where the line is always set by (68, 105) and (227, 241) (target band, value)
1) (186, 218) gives 0.1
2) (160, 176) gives 1.6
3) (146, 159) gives 0.3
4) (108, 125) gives 1.4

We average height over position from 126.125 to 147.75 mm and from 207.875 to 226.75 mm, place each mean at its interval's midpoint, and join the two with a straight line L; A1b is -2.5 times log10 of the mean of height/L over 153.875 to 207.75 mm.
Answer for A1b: 0.06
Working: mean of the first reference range 15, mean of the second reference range 15.3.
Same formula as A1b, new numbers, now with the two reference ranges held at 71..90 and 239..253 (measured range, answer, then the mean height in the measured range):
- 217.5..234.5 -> -0.027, 15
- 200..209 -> -0.009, 15.1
